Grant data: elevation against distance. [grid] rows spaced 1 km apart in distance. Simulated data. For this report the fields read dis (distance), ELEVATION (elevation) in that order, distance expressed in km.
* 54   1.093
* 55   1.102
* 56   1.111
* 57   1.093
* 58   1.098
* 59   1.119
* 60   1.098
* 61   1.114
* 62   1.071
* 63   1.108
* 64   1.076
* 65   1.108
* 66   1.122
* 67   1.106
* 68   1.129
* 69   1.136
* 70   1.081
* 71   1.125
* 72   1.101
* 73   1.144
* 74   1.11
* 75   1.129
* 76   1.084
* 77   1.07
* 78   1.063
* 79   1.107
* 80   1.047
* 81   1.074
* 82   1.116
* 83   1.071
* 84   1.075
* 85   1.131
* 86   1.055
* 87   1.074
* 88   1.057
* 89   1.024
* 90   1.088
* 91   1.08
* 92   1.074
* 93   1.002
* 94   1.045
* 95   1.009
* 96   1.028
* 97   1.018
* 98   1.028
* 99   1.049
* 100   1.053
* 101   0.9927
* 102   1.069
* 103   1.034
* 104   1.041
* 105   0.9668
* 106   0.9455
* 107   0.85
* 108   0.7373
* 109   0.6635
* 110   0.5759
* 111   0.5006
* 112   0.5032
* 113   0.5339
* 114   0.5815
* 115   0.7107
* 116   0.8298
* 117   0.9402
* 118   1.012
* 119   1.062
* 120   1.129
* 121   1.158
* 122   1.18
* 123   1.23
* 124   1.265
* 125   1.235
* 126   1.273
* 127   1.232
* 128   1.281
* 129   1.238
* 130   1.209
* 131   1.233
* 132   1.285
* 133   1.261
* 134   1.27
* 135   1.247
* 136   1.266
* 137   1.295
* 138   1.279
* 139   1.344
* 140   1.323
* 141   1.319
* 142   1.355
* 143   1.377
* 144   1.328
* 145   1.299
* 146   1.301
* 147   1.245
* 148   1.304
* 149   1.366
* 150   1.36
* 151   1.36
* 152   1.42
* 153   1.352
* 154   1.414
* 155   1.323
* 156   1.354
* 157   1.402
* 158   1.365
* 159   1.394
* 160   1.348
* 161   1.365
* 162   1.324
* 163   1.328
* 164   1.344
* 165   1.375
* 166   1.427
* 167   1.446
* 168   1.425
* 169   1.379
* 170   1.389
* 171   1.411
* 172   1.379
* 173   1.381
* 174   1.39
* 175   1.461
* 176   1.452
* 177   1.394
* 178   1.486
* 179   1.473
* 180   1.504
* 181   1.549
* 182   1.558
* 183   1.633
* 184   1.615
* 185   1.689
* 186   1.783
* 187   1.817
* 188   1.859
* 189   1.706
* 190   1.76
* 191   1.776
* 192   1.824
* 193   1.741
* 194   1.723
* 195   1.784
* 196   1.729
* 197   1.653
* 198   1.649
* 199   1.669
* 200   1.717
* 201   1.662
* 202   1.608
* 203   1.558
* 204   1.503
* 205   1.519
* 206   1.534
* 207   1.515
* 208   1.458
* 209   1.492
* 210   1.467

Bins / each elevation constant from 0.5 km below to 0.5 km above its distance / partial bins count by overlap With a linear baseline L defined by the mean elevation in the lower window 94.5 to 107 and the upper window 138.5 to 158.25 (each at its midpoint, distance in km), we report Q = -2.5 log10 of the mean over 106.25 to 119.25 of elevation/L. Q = 0.446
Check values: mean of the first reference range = 1.01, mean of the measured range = 0.729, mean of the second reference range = 1.35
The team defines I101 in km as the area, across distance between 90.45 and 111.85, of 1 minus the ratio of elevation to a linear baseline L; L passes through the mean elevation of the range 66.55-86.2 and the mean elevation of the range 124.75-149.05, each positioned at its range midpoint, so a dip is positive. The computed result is 4.3 km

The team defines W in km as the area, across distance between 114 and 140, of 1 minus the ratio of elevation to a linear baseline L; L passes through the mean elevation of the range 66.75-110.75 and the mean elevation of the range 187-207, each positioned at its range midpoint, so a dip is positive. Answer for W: 1.9 km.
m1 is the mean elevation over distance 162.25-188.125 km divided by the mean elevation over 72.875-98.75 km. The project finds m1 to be 1.40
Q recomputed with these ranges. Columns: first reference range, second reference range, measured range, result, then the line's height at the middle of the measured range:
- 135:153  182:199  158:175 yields 0.101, 1.52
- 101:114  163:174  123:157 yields -0.181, 1.11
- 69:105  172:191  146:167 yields 0.068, 1.45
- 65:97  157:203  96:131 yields 0.255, 1.24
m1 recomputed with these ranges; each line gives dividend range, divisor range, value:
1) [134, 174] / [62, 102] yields 1.26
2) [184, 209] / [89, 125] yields 1.76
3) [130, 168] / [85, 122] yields 1.42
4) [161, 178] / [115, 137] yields 1.19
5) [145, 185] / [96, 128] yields 1.47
